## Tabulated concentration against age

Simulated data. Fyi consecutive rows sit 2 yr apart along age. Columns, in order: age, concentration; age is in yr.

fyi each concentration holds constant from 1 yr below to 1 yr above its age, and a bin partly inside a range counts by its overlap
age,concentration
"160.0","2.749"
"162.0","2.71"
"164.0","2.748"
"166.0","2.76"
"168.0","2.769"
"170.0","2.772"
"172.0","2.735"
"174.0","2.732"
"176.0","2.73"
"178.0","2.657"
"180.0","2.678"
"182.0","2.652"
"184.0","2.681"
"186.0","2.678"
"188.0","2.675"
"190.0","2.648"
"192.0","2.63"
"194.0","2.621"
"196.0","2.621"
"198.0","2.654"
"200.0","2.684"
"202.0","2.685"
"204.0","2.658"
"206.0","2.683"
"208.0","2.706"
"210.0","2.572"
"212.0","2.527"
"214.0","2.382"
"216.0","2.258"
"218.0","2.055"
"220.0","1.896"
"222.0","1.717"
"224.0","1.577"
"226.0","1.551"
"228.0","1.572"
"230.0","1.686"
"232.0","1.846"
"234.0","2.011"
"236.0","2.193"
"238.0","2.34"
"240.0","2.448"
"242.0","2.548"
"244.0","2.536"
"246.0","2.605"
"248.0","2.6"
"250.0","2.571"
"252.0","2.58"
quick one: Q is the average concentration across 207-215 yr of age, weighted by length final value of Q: 2.55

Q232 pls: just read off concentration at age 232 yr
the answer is 1.846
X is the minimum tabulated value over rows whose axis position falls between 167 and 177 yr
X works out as 2.73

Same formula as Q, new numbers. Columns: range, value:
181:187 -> 2.67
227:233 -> 1.7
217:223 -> 1.89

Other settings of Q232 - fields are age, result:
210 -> 2.572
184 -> 2.681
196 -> 2.621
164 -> 2.748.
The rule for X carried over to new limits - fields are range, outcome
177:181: 2.657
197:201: 2.654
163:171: 2.748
